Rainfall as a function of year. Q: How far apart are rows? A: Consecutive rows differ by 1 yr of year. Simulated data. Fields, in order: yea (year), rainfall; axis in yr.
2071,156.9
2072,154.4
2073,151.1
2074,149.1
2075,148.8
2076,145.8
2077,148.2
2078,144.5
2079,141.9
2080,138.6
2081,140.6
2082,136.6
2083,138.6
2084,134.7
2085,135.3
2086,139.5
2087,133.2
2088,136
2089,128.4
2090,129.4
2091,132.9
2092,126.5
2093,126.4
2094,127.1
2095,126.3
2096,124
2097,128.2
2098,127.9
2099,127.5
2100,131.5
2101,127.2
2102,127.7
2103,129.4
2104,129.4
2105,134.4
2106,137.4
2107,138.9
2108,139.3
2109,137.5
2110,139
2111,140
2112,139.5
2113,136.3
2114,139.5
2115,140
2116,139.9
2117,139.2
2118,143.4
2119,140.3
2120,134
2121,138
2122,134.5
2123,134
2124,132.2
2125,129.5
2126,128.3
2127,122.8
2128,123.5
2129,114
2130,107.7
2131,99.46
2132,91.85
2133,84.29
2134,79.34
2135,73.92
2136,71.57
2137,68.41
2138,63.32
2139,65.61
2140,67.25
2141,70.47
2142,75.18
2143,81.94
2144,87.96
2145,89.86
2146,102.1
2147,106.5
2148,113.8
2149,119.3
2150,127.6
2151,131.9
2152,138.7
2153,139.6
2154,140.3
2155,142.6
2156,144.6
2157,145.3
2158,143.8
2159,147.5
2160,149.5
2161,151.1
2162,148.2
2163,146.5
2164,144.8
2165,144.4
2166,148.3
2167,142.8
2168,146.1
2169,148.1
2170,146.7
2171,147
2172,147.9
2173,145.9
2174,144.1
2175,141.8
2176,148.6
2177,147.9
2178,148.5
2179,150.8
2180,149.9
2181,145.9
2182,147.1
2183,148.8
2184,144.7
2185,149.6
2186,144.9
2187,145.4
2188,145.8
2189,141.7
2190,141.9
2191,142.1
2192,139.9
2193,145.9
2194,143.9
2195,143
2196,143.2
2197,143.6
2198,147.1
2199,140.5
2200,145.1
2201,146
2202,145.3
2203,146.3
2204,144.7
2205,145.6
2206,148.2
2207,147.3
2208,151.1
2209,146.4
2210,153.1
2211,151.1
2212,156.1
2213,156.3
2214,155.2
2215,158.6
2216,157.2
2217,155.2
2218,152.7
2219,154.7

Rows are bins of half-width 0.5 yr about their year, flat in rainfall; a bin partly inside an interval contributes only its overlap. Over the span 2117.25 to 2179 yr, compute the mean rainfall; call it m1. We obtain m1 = 123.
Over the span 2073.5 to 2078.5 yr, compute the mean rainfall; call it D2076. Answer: 147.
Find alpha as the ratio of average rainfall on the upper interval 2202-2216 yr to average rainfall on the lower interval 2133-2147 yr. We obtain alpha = 1.93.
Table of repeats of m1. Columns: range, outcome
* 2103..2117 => 138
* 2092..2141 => 120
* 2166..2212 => 146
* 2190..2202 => 144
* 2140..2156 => 111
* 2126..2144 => 87.2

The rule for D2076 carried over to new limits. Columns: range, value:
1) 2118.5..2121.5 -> 137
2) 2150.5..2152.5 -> 135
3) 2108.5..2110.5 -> 138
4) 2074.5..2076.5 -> 147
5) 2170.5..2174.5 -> 146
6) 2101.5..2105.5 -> 130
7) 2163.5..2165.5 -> 145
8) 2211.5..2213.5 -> 156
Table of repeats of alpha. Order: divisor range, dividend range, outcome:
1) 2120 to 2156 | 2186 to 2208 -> 1.36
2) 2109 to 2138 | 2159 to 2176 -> 1.23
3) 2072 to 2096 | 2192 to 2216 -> 1.08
